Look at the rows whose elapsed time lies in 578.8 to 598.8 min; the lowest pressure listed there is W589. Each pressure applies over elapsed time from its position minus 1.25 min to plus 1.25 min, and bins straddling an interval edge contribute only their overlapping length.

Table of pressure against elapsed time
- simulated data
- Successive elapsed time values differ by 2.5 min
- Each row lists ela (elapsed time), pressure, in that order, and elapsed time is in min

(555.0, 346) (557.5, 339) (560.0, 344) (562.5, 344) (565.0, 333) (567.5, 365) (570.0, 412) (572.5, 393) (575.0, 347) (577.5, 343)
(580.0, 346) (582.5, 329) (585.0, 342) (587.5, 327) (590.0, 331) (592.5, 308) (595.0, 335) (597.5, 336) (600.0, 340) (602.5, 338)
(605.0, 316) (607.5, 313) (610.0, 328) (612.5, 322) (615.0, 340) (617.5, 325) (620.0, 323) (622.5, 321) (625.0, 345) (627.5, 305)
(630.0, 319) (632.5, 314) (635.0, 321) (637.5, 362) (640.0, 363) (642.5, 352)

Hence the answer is 308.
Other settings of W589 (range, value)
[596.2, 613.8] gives 313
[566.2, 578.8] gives 343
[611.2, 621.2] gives 322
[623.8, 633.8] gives 305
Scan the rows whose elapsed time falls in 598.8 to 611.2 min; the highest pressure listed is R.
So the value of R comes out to 340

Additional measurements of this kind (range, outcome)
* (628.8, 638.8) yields 362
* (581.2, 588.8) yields 342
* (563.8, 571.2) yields 412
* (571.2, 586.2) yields 393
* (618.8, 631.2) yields 345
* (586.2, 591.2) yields 331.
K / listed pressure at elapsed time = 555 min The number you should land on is 346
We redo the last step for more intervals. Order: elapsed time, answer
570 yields 412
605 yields 316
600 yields 340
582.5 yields 329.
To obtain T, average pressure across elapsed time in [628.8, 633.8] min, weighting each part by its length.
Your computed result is 317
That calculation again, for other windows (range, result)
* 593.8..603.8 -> 337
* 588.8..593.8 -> 320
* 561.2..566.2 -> 339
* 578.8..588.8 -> 336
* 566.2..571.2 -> 388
